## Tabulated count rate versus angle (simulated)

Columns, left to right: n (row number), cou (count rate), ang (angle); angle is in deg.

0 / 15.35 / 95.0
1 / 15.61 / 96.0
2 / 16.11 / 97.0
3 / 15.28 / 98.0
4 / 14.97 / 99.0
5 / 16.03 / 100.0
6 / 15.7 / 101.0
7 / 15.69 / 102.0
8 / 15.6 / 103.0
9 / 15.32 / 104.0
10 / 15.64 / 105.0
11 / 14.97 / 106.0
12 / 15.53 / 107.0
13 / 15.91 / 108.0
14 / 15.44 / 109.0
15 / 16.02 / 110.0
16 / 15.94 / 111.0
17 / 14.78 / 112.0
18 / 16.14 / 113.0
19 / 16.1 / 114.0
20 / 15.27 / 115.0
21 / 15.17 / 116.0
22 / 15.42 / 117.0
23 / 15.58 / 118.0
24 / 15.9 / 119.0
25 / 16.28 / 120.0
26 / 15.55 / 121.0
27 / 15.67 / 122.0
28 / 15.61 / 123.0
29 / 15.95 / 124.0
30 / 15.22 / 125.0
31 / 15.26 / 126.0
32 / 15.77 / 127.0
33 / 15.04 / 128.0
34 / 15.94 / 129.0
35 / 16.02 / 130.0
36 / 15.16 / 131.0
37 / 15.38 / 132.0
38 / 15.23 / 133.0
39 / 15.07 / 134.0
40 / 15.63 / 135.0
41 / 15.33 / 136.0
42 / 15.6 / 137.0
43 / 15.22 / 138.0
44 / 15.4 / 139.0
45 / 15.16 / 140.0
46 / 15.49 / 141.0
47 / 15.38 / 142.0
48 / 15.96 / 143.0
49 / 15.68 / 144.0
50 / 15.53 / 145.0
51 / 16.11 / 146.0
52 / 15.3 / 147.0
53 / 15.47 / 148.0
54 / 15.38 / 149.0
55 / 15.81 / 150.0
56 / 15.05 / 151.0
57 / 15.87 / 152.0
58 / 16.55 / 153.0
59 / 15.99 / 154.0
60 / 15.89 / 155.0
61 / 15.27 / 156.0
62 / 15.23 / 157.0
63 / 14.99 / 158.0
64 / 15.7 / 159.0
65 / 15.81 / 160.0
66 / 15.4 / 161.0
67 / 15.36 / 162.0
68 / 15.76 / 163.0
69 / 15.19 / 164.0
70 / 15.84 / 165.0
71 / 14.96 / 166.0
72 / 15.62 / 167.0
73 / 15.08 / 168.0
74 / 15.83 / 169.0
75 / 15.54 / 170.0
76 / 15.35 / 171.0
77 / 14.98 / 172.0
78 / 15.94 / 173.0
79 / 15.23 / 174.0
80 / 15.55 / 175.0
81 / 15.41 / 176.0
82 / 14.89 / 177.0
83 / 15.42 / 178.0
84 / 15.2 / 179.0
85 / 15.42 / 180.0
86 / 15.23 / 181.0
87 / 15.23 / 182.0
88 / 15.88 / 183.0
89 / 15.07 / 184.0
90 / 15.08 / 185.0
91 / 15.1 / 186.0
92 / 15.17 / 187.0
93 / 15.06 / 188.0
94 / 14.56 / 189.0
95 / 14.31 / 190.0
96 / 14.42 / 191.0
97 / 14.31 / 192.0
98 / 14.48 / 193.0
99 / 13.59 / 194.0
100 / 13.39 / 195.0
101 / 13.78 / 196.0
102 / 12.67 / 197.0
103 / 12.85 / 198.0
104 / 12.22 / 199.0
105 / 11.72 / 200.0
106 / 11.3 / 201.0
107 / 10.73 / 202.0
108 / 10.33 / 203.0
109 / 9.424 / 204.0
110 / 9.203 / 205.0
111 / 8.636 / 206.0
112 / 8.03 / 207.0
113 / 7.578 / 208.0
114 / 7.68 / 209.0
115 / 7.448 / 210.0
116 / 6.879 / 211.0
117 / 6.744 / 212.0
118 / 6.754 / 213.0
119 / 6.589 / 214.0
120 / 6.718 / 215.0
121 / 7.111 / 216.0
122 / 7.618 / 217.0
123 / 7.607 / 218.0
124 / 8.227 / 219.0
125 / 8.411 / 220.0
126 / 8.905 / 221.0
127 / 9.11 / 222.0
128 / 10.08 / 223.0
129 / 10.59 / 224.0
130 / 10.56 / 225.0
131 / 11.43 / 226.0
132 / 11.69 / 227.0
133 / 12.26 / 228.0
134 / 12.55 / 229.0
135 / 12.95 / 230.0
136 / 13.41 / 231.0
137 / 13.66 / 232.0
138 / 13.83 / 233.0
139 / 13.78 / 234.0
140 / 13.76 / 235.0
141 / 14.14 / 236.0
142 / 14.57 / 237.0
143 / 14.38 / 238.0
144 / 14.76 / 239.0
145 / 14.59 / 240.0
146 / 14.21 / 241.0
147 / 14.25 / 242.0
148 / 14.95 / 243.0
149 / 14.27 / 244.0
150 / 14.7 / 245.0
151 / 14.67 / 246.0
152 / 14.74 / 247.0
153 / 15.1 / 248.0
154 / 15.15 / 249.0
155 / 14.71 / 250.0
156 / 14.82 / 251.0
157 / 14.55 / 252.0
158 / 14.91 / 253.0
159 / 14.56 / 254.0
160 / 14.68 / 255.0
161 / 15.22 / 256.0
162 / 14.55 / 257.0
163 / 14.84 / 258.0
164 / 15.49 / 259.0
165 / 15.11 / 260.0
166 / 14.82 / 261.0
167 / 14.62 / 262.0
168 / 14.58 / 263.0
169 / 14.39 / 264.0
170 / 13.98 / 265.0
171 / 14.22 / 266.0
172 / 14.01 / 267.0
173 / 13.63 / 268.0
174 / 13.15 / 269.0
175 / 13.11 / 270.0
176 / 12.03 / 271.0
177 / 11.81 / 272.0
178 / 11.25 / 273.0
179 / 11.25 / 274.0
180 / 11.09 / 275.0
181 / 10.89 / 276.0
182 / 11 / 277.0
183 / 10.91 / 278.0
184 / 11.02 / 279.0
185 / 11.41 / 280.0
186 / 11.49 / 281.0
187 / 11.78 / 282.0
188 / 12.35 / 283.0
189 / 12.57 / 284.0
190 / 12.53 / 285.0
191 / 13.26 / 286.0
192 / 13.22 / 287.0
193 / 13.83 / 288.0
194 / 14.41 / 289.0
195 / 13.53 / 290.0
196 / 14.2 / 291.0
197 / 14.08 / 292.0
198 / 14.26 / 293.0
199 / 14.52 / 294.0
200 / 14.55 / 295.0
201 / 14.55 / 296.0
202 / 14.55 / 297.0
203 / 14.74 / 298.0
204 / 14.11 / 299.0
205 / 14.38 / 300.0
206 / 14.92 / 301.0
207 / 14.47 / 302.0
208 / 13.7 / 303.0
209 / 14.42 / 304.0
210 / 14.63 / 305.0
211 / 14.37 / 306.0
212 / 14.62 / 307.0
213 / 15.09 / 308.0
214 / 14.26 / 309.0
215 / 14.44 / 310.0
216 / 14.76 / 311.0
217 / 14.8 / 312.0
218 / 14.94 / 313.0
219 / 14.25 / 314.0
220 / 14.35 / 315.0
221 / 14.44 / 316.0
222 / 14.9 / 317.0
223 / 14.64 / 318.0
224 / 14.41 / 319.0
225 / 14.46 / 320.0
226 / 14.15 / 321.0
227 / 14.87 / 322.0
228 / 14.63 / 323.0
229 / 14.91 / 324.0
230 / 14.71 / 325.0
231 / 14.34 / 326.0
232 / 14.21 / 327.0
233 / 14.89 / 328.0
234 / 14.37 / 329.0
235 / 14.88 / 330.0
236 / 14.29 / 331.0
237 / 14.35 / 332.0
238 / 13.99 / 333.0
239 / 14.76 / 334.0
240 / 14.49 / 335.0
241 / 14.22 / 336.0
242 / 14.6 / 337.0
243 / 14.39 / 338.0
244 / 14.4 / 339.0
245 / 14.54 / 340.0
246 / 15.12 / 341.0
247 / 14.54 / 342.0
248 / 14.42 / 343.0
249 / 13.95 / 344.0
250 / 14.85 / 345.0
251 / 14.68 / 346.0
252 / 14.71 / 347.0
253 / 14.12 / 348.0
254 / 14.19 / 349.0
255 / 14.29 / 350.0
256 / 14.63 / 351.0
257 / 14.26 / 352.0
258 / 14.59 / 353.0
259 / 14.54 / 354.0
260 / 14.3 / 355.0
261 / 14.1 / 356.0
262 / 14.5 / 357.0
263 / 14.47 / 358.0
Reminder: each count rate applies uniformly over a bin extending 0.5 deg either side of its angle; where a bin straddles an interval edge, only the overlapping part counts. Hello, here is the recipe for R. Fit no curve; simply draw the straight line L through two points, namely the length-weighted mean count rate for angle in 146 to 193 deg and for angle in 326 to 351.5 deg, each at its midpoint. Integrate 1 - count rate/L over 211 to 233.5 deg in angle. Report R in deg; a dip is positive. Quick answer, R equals 7.9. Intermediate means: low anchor 15.3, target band 9.79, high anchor 14.5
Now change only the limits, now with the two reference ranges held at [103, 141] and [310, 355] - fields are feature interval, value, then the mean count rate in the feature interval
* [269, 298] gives 4.0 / 12.7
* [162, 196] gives 0.4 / 15.1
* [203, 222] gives 9.1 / 7.86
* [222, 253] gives 2.9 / 13.6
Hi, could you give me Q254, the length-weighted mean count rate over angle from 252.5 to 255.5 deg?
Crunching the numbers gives 14.7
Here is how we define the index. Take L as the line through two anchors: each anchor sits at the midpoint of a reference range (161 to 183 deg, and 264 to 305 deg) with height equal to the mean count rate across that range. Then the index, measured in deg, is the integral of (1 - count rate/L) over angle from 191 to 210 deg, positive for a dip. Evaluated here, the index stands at 4.7 deg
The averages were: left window 15.4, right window 13.2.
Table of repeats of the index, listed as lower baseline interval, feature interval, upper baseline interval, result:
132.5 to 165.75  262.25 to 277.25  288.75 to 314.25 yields 2.0 deg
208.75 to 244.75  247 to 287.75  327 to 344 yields -3.6 deg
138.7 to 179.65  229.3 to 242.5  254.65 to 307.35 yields 0.2 deg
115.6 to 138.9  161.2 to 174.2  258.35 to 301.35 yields -0.4 deg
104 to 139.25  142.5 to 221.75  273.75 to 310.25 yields 8.6 deg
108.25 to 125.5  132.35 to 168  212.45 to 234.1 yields -4.2 deg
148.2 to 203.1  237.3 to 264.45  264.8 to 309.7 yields -1.9 deg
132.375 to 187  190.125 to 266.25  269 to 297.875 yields 8.9 deg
